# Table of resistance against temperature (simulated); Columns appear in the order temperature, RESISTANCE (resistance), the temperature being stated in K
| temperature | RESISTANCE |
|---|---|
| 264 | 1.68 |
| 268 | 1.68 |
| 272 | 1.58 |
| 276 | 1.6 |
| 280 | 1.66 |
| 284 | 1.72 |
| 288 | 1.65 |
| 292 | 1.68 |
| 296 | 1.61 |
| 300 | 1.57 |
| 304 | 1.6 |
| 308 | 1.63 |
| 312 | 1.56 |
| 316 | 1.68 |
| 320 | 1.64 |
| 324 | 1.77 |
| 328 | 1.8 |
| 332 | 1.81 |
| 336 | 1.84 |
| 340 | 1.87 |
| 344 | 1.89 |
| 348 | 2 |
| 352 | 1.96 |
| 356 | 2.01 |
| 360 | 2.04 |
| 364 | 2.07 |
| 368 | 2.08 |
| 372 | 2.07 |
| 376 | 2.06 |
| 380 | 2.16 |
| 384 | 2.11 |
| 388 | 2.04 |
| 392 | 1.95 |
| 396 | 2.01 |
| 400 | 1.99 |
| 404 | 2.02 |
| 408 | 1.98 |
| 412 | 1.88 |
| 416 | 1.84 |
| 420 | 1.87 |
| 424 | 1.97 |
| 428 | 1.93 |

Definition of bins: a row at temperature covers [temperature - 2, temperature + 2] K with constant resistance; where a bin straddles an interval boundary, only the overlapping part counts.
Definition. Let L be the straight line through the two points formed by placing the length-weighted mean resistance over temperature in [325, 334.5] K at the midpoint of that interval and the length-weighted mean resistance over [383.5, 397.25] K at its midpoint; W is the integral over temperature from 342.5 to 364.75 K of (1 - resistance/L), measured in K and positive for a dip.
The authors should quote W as -1.23 K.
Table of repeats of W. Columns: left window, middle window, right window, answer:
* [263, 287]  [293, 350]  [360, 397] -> 3.3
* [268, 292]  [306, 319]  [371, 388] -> 1.2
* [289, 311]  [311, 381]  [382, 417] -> -4.6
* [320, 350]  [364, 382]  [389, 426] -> -1.8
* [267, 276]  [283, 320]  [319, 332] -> 1.4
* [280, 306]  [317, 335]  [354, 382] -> 0.7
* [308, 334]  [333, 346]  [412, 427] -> -0.9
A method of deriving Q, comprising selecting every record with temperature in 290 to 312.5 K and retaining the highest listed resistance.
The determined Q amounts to 1.68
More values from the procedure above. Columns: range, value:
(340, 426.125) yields 2.16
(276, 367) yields 2.07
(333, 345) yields 1.89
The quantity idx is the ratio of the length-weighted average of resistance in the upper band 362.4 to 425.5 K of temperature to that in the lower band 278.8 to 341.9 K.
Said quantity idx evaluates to 1.18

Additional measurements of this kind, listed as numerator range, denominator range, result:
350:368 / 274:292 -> 1.22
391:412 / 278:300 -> 1.20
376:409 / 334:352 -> 1.07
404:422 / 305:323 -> 1.17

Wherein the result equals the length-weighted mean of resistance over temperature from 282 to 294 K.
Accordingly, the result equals 1.68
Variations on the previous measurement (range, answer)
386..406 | 2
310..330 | 1.69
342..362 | 1.98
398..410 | 2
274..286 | 1.66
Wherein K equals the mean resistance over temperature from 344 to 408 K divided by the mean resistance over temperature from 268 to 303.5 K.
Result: 1.24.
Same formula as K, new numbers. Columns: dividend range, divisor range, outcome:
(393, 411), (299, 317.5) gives 1.24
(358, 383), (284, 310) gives 1.28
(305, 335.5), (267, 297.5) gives 1.03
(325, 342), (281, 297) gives 1.09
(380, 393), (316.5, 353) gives 1.12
